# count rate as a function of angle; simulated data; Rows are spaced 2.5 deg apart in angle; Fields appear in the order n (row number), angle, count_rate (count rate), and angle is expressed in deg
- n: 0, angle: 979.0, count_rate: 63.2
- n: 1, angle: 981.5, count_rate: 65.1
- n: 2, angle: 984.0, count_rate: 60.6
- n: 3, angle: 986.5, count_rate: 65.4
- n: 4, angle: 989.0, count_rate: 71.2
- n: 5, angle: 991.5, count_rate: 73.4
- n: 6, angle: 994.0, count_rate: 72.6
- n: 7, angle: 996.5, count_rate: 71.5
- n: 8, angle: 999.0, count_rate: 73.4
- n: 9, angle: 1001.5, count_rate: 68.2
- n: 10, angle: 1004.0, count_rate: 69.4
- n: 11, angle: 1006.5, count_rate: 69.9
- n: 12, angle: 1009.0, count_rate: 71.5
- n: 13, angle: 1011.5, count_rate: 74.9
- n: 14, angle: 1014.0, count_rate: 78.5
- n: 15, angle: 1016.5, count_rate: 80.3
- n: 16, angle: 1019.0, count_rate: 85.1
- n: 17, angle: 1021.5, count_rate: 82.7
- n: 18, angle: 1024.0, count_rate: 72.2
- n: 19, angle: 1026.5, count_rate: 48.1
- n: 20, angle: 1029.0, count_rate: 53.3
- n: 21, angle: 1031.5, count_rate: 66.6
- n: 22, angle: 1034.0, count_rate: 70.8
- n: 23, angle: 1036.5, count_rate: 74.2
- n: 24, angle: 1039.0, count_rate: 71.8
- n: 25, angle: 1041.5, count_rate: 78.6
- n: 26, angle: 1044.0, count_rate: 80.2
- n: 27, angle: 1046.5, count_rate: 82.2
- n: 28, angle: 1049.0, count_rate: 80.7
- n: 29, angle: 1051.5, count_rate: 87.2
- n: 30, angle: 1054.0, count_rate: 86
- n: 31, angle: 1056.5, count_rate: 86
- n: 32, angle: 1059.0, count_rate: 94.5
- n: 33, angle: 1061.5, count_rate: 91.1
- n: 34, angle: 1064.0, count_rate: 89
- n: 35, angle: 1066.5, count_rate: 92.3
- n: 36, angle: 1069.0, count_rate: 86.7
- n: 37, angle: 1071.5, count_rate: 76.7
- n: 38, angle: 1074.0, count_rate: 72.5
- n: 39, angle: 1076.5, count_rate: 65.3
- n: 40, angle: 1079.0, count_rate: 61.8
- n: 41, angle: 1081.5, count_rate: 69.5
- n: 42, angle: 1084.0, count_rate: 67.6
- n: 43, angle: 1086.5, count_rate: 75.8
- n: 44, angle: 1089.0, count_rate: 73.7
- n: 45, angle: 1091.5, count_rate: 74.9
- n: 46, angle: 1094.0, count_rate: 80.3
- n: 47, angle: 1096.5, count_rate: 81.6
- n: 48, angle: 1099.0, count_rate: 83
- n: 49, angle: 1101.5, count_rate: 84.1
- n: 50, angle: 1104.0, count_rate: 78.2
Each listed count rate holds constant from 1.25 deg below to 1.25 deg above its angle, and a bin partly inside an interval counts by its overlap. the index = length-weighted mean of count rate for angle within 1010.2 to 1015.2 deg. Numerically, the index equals 76.6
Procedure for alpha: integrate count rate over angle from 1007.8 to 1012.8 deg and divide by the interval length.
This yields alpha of 73.3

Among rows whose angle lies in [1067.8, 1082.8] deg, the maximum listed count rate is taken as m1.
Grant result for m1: 86.7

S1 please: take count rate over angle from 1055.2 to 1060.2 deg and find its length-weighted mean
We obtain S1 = 90.2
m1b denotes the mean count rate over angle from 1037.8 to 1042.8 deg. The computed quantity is 75.3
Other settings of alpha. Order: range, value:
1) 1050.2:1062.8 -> 88.9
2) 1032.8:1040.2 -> 72.3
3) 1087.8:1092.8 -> 74.4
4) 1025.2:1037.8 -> 62.7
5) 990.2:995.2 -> 73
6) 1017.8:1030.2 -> 68.3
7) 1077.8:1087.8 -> 68.7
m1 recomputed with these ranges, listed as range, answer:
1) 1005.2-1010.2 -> 71.5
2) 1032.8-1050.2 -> 82.2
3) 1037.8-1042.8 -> 78.6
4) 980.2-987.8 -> 65.4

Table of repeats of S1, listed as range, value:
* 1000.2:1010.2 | 69.8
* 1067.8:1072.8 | 81.6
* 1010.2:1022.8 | 80.2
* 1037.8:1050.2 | 78.7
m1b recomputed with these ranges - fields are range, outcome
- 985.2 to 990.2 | 68.2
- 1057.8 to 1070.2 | 90.7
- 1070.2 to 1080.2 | 69.2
